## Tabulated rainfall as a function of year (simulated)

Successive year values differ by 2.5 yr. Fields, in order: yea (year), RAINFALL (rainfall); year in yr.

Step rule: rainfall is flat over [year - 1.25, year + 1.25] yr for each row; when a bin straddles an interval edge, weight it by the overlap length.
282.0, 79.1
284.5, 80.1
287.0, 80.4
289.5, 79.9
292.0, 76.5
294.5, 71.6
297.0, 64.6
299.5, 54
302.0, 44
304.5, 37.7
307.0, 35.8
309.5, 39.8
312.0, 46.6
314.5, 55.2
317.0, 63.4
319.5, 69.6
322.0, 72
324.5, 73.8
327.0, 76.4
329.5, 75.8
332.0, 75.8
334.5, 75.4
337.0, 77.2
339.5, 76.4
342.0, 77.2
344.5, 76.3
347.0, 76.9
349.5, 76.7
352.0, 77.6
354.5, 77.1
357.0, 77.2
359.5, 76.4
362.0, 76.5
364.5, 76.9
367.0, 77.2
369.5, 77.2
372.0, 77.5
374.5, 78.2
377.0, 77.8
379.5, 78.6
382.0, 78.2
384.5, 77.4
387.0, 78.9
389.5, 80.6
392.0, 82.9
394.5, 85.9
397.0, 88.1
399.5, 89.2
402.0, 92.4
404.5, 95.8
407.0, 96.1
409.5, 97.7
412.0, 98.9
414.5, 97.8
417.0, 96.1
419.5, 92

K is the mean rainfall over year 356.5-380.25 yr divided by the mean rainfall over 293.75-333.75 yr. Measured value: 1.3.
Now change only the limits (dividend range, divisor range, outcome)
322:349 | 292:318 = 1.45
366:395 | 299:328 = 1.42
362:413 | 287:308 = 1.41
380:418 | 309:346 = 1.28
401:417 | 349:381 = 1.25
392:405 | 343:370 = 1.16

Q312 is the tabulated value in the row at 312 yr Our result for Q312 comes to 46.6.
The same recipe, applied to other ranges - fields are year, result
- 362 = 76.5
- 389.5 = 80.6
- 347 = 76.9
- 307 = 35.8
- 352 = 77.6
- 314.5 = 55.2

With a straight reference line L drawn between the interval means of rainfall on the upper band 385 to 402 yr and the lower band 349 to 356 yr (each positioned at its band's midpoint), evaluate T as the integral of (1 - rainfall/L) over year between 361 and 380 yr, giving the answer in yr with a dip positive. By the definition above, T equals 0.7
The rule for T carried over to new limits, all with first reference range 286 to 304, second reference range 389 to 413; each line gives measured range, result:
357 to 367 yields 0.6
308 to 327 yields 2.8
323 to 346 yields -0.2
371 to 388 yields 1.5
